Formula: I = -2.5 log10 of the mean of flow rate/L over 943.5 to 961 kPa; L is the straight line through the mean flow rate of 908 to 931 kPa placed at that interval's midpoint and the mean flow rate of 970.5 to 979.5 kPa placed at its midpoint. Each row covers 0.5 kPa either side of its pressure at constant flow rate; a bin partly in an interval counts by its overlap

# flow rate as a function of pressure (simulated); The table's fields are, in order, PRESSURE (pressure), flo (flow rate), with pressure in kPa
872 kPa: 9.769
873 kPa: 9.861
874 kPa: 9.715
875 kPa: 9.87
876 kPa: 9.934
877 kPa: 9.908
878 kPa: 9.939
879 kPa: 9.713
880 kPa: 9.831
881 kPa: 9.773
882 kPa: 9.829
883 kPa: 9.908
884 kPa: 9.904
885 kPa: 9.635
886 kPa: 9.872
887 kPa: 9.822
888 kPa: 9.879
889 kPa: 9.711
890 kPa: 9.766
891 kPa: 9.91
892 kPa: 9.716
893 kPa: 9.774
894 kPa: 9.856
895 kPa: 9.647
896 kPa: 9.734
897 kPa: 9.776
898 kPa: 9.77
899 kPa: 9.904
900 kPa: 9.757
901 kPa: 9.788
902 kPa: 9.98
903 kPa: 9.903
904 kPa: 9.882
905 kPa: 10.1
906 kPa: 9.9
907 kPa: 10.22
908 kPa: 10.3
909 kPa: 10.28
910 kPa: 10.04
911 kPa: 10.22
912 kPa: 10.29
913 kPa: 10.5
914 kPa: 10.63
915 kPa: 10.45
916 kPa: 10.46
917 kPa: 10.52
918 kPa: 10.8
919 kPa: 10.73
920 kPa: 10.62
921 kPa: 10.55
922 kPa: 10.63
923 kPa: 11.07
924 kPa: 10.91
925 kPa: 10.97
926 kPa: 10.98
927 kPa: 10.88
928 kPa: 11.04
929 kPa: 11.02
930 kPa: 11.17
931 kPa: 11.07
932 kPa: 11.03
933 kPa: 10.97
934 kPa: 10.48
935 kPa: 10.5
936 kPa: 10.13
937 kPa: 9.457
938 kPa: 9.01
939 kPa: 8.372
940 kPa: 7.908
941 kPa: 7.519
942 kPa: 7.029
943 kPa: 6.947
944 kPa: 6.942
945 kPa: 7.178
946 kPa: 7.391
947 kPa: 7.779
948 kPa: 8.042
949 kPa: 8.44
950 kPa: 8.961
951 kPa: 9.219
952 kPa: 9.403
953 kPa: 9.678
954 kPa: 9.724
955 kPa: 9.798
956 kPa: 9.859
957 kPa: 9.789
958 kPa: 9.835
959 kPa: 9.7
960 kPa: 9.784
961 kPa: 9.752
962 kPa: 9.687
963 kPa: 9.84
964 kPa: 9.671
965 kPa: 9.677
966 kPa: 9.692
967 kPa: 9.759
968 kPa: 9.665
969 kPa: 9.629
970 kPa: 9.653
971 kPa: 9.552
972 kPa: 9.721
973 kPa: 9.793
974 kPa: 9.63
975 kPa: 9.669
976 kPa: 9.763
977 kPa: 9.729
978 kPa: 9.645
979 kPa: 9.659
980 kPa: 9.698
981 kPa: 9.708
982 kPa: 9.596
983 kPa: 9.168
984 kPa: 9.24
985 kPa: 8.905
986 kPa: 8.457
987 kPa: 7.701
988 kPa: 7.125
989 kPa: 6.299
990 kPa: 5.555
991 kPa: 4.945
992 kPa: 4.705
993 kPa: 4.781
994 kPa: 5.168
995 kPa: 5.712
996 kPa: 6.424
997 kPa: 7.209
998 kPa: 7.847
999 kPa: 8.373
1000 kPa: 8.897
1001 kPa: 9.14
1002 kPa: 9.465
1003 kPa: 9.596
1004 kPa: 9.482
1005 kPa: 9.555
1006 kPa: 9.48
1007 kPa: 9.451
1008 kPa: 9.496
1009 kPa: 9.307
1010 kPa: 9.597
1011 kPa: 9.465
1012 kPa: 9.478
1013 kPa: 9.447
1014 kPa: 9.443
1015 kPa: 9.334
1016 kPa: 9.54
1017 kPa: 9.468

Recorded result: 0.13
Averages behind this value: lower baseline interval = 10.7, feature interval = 8.94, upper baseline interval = 9.68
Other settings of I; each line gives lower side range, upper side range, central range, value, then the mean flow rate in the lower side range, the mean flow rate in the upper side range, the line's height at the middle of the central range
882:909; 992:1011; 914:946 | -0.06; 9.87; 8.21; 9.33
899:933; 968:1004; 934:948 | 0.18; 10.5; 8.33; 9.73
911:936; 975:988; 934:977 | 0.08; 10.7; 9.21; 9.89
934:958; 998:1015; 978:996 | 0.22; 8.72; 9.31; 9.12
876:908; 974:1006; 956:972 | -0.13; 9.85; 8.15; 8.6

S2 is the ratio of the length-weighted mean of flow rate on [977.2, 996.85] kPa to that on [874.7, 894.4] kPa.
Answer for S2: 0.8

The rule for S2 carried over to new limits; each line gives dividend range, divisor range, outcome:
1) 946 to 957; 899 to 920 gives 0.88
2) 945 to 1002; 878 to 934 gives 0.85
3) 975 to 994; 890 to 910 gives 0.81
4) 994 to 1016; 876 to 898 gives 0.90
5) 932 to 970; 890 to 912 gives 0.92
